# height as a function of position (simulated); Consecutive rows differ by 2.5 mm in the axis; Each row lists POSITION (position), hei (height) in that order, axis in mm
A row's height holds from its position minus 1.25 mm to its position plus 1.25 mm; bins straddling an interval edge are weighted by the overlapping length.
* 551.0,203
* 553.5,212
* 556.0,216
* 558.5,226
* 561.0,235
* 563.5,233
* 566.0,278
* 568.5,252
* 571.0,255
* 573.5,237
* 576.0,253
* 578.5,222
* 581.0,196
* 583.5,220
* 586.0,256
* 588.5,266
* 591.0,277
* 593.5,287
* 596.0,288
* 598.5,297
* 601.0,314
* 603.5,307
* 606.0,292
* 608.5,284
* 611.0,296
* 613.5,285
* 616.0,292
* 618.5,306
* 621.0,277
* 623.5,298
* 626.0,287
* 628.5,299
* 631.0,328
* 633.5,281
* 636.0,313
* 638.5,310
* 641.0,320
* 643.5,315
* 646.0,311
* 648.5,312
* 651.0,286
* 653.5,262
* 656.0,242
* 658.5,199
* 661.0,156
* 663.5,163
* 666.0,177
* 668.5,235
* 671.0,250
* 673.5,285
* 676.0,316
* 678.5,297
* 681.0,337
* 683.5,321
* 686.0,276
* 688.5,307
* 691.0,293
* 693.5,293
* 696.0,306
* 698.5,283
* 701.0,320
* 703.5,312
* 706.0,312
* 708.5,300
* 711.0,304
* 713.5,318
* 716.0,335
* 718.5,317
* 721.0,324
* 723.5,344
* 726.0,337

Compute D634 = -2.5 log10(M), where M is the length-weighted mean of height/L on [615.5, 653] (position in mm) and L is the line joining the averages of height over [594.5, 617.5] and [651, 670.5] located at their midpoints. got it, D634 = -0.201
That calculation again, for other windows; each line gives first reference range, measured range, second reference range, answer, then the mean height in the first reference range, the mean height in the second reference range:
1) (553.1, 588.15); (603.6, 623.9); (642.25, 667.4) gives -0.22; 236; 242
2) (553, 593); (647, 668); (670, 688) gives 0.26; 241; 298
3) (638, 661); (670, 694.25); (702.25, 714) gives -0.01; 276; 309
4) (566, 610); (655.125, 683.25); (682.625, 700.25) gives 0.19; 265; 297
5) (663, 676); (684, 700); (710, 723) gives -0.07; 234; 321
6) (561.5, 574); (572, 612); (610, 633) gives 0.02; 251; 296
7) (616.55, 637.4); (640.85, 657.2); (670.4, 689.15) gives 0.03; 298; 300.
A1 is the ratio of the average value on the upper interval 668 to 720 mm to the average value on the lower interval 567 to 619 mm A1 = 1.12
